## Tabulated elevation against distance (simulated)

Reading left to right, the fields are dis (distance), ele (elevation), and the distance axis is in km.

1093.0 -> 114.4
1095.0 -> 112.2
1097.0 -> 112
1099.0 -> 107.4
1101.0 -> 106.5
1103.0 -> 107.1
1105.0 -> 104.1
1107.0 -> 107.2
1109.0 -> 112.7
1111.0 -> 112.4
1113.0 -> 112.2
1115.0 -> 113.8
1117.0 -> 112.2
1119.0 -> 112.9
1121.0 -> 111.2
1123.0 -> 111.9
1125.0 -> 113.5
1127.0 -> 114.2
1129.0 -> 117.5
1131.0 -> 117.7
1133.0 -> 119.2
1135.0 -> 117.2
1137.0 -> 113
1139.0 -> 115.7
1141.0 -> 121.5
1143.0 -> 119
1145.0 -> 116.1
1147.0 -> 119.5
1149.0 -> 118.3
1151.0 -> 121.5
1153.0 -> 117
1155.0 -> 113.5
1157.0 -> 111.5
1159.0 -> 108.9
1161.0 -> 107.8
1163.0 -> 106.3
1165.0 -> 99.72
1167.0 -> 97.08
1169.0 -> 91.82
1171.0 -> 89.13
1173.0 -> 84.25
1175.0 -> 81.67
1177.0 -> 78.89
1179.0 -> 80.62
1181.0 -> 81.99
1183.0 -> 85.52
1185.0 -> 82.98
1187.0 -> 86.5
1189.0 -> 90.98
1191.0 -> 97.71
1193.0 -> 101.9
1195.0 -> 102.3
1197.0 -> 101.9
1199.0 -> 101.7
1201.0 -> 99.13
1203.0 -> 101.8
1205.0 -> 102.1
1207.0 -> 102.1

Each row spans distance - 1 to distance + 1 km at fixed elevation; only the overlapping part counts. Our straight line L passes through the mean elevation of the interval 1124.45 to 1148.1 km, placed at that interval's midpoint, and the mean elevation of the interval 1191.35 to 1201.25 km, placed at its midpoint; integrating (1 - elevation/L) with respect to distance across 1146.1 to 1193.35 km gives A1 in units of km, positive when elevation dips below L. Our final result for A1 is 4.59 km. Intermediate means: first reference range 117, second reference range 101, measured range 98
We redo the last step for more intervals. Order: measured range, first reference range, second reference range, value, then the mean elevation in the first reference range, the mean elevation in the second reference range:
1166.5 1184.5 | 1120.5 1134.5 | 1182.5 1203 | 2.78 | 115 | 95.6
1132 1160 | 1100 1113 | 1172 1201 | -4.79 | 109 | 90.2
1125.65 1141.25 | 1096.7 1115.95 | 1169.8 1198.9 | -2.17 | 109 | 89.4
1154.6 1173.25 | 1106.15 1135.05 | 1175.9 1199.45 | -0.43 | 114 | 90.8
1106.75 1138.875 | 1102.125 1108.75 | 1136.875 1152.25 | -0.56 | 107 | 118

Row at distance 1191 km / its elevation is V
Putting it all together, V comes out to 97.71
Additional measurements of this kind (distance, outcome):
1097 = 112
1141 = 121.5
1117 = 112.2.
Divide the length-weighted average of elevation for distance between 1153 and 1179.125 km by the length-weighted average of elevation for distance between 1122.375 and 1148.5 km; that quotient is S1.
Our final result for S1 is 0.84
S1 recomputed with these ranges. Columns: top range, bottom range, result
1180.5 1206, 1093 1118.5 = 0.87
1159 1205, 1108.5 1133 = 0.82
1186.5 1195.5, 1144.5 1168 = 0.86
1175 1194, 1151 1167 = 0.80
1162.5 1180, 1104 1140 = 0.79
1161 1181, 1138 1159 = 0.77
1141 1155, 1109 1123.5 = 1.05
